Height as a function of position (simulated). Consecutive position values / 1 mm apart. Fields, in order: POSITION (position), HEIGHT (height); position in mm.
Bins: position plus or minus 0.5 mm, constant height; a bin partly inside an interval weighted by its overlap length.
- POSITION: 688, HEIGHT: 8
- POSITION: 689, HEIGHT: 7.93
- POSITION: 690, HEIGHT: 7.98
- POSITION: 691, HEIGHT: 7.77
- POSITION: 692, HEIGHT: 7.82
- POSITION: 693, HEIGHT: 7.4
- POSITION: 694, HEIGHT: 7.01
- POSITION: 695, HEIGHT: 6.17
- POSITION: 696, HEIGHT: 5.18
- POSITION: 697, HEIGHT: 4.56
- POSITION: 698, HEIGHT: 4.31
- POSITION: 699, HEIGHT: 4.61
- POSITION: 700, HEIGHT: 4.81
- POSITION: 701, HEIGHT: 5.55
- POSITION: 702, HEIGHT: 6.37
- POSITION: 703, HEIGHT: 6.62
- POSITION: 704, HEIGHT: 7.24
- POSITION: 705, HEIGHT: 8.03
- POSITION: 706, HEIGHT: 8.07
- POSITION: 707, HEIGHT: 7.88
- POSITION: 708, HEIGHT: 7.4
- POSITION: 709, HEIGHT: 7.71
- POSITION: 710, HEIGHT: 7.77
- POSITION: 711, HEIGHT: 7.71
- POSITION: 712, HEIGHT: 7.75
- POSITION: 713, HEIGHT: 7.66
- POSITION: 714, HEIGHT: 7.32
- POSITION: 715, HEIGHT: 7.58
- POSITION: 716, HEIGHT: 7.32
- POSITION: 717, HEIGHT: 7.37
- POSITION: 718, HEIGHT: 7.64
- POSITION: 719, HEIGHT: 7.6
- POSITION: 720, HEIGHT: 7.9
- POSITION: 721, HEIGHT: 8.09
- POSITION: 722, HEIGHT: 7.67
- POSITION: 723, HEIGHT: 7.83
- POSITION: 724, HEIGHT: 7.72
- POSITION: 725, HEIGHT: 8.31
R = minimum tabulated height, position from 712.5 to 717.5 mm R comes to 7.32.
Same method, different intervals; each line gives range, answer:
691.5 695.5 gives 6.17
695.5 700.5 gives 4.31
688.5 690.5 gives 7.93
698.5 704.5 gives 4.61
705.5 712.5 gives 7.4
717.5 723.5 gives 7.6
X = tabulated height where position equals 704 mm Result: 7.24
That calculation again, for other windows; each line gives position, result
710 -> 7.77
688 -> 8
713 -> 7.66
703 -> 6.62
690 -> 7.98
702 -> 6.37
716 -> 7.32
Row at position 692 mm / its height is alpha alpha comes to 7.82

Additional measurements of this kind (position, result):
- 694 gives 7.01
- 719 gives 7.6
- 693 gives 7.4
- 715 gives 7.58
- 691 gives 7.77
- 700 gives 4.81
